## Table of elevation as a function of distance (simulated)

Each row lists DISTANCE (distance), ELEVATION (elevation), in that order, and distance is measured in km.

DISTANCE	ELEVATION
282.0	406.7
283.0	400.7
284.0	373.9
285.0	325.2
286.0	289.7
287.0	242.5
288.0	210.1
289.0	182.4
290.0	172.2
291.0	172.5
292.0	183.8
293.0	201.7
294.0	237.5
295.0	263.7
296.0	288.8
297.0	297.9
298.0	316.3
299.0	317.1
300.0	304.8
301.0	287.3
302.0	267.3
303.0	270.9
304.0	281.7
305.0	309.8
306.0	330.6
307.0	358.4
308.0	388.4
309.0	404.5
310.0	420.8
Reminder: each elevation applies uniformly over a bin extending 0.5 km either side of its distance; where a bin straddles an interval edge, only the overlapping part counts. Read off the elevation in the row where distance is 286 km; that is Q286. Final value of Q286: 289.7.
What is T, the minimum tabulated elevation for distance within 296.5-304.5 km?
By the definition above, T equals 267.3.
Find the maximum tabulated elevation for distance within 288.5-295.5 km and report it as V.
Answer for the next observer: 263.7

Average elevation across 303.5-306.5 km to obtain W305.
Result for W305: 307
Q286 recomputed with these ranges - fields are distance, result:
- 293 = 201.7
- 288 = 210.1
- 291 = 172.5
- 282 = 406.7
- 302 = 267.3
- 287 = 242.5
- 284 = 373.9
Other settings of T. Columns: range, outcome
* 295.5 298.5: 288.8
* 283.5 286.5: 289.7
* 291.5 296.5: 183.8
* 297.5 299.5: 316.3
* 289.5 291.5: 172.2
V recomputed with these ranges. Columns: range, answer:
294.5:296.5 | 288.8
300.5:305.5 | 309.8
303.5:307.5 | 358.4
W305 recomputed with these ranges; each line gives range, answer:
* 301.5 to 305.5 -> 282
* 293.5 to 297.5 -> 272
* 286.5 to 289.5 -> 212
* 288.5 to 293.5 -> 183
